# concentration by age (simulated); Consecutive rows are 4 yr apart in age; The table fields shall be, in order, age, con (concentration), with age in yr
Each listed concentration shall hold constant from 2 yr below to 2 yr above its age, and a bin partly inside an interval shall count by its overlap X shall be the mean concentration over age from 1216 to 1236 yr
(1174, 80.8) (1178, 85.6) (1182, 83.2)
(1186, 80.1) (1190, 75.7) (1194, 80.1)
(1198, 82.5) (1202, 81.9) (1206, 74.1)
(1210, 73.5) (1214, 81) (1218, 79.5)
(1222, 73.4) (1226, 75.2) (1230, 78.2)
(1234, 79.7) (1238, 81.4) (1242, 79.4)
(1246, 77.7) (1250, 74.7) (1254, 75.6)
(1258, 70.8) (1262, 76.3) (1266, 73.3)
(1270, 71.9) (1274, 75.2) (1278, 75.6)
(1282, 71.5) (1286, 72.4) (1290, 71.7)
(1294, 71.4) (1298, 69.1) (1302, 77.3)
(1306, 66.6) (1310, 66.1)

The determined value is 77.2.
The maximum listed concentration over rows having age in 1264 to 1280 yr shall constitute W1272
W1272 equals 75.6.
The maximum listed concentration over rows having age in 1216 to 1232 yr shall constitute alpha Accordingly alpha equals 79.5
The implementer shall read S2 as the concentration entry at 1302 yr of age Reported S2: 77.3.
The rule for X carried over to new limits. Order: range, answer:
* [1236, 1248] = 79.5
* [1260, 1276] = 74.2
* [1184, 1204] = 80.1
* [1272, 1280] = 75.4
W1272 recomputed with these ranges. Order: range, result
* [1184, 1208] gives 82.5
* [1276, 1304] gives 77.3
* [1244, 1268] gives 77.7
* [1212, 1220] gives 81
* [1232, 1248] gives 81.4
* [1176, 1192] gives 85.6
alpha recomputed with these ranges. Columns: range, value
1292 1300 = 71.4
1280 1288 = 72.4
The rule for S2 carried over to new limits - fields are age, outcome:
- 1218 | 79.5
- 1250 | 74.7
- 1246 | 77.7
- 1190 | 75.7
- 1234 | 79.7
